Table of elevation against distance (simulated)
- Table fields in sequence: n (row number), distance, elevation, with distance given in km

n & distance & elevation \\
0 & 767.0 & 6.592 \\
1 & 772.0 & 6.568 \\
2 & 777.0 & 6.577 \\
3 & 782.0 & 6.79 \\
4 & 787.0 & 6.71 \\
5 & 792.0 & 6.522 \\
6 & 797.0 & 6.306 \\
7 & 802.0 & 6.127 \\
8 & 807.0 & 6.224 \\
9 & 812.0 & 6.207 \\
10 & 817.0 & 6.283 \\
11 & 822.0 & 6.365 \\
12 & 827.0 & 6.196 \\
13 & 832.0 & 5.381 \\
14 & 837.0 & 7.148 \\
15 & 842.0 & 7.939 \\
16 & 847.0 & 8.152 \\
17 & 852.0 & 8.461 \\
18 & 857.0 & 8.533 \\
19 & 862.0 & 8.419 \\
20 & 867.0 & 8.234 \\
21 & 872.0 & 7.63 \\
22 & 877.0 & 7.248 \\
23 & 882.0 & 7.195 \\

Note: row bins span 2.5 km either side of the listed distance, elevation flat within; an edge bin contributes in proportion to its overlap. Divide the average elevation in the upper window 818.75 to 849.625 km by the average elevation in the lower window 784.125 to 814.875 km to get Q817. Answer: 1.08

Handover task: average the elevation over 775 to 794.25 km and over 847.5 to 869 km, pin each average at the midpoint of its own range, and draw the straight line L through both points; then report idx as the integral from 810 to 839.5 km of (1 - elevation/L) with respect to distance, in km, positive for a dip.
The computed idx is 5.18 km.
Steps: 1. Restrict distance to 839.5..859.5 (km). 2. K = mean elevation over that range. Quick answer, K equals 8.27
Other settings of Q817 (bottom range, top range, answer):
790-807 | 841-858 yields 1.31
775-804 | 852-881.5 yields 1.23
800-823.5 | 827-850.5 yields 1.14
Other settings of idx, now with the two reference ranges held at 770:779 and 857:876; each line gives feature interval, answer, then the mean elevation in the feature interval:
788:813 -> 2.5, 6.31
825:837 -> 2.3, 6.05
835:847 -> 0.0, 7.69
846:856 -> -0.7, 8.36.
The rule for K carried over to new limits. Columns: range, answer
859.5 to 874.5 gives 8.09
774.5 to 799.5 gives 6.58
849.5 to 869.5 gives 8.41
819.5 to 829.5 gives 6.28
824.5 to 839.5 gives 6.24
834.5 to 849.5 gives 7.75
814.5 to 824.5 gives 6.32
